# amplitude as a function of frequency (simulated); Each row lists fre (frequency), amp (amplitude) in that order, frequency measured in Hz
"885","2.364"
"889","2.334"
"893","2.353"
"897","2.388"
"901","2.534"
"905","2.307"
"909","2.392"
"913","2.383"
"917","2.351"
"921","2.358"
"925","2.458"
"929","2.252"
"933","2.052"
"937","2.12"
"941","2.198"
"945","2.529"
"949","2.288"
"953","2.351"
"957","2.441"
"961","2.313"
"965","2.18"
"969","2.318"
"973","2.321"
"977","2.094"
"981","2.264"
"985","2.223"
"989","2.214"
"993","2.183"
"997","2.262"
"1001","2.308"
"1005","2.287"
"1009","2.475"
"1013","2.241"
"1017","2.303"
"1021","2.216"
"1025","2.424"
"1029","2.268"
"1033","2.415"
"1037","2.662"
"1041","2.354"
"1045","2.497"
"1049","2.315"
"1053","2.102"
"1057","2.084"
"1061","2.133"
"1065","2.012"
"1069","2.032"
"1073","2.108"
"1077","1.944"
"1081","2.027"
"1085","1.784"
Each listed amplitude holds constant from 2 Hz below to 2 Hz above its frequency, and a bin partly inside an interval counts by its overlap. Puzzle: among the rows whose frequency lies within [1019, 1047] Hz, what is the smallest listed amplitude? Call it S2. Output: 2.216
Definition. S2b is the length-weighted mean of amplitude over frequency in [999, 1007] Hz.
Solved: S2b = 2.3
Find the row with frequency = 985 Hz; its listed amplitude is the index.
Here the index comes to 2.223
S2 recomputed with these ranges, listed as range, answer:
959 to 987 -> 2.094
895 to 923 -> 2.307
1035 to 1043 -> 2.354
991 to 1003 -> 2.183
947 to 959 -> 2.288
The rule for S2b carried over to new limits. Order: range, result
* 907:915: 2.39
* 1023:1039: 2.44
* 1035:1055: 2.39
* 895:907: 2.41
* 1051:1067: 2.08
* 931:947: 2.22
